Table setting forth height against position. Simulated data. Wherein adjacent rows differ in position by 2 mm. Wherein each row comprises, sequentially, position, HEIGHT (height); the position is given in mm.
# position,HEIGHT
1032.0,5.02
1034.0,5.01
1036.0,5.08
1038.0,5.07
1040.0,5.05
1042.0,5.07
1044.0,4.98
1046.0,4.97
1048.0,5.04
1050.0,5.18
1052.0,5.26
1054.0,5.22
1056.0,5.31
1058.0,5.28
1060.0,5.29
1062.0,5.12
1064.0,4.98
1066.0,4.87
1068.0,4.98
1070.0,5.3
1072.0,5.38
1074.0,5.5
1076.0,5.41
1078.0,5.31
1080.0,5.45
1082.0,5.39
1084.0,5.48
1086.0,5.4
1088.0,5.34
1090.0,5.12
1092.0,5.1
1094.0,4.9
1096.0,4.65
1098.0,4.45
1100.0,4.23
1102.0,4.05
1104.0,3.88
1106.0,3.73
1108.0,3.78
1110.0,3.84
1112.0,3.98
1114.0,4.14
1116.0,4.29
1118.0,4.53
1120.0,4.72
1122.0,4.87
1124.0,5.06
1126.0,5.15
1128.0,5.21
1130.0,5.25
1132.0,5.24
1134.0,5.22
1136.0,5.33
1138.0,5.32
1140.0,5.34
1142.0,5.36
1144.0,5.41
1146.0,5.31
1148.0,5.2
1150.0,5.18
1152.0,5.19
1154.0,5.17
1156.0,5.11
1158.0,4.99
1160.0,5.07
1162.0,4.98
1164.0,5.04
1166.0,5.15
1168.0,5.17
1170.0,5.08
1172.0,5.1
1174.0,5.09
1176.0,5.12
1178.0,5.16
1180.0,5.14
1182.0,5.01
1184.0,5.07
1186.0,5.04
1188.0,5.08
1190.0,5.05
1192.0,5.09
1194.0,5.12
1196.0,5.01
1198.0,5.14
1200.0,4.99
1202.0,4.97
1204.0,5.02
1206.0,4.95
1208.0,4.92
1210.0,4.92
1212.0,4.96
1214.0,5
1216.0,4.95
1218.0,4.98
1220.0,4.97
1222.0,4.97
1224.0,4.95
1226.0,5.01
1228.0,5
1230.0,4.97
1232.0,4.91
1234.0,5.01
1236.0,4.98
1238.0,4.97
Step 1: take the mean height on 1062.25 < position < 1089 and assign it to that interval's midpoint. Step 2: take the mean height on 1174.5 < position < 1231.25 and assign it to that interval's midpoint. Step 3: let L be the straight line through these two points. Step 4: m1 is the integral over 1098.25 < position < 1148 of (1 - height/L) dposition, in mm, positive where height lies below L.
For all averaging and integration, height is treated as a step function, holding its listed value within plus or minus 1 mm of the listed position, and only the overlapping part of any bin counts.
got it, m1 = 4.4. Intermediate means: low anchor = 5.29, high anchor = 5.02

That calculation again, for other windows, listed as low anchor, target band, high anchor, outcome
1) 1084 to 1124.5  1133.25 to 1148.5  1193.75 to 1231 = -2.1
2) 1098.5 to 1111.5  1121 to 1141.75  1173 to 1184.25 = -4.0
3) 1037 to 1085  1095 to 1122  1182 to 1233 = 4.9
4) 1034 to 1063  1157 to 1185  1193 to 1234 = -0.3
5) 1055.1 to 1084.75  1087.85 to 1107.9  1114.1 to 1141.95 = 2.6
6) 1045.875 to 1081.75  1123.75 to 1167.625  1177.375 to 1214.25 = -0.8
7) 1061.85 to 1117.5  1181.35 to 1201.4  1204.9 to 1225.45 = -0.5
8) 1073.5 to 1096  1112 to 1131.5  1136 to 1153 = 1.9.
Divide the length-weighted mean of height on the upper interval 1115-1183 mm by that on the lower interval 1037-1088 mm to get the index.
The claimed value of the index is 1.0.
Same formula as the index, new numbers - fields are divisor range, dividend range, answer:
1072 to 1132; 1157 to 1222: 1.05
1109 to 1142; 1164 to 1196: 1.05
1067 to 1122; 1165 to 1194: 1.07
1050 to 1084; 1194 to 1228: 0.95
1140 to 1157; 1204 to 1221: 0.95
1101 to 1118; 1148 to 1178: 1.28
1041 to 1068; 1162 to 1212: 0.99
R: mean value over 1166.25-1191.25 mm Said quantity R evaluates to 5.09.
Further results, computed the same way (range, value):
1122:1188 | 5.16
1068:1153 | 4.93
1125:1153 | 5.26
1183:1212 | 5.02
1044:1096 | 5.21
